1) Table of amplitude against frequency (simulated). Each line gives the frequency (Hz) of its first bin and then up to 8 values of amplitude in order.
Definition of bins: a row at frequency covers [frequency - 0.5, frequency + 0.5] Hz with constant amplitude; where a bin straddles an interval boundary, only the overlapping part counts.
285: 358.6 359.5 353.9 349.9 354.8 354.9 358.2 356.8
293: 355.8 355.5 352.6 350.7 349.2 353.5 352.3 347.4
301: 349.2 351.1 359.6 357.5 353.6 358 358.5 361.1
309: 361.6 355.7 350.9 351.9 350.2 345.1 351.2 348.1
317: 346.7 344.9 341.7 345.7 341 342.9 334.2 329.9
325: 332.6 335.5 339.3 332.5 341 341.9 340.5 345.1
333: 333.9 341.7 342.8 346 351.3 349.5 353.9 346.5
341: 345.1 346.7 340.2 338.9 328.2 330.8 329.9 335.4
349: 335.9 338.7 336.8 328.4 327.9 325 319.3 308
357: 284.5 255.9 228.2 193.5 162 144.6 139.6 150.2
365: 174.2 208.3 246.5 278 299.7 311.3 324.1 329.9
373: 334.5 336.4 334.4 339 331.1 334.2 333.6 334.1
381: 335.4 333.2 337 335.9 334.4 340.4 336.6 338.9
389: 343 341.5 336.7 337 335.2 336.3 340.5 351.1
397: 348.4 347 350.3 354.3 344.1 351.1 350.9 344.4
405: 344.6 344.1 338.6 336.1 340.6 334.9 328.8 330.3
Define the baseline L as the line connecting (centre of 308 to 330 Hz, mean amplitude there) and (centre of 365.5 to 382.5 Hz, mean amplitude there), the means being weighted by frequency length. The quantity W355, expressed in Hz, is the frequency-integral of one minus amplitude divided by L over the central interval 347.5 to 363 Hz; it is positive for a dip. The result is 2.29 Hz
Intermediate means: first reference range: 344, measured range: 277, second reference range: 314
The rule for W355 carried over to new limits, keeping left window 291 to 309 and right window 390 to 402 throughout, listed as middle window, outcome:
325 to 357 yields 1.2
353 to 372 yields 5.5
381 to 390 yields 0.2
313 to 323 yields 0.2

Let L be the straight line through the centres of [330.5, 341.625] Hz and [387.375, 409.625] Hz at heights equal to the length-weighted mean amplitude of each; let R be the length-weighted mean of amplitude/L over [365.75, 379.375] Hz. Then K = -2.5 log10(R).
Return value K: 0.107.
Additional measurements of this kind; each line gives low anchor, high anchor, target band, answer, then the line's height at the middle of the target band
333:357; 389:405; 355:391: 0.18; 340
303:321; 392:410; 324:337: 0.03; 350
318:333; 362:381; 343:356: -0.07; 310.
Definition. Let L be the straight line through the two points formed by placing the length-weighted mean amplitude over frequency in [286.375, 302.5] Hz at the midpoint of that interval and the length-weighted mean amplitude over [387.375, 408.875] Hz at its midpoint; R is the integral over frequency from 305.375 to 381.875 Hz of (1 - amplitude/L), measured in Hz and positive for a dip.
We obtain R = 6.7 Hz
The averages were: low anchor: 353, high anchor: 343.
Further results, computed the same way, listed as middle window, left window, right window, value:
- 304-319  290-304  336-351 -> -0.13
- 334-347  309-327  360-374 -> -2.02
